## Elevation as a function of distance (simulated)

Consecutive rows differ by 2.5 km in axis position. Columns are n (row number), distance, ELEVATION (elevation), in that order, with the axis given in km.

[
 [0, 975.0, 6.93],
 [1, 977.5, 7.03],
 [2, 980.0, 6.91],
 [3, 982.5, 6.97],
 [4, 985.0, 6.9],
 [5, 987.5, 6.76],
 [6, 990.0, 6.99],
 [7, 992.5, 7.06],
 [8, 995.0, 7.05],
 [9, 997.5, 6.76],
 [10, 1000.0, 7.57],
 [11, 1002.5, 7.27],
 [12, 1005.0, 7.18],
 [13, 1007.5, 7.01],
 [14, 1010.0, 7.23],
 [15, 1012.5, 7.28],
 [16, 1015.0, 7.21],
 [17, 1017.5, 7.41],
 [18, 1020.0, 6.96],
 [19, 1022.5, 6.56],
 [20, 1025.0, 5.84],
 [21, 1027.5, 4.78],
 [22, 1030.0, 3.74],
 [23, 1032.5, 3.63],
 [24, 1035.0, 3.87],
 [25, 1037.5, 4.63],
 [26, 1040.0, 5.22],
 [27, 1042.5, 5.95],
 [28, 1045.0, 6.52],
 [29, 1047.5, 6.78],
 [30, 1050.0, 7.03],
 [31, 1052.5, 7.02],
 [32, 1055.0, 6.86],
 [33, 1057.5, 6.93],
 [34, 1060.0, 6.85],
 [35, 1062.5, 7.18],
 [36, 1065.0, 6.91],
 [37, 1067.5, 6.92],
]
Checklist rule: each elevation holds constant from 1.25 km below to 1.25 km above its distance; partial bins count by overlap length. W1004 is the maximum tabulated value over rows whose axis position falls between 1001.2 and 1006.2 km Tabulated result 7.27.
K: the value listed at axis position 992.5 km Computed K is 7.06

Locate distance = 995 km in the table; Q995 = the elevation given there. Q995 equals 7.05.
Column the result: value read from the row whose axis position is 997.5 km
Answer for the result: 6.76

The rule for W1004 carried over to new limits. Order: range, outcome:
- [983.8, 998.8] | 7.06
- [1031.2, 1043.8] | 5.95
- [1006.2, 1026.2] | 7.41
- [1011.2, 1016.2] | 7.28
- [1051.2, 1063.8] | 7.18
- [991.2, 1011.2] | 7.57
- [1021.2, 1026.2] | 6.56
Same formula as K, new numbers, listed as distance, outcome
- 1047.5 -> 6.78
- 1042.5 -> 5.95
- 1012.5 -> 7.28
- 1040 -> 5.22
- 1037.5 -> 4.63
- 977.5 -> 7.03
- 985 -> 6.9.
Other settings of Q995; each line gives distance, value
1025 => 5.84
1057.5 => 6.93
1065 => 6.91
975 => 6.93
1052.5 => 7.02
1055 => 6.86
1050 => 7.03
